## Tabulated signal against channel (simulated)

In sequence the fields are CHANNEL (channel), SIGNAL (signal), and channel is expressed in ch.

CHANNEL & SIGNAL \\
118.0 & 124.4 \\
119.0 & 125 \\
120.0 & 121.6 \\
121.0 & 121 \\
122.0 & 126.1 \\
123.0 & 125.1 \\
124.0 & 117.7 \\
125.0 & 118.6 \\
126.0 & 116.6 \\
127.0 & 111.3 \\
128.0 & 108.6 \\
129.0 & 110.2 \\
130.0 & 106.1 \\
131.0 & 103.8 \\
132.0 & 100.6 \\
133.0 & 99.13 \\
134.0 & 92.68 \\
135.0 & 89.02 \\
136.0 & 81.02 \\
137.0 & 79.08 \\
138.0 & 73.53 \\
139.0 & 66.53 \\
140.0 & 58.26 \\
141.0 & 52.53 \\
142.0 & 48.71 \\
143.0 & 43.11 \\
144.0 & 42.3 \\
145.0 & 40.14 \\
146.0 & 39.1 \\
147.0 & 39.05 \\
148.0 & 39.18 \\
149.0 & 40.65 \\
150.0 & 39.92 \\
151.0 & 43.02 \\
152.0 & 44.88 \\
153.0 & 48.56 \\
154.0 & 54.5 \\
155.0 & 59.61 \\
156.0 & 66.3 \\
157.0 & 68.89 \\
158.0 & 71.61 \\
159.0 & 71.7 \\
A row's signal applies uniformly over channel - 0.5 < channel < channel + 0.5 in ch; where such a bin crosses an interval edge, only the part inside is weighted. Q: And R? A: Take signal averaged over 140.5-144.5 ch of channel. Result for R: 46.7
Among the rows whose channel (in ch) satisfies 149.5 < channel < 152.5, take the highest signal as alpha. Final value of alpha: 44.88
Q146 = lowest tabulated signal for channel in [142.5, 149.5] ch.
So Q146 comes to 39.05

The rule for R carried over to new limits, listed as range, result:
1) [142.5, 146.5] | 41.2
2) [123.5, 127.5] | 116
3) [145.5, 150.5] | 39.6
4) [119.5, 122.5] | 123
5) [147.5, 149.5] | 39.9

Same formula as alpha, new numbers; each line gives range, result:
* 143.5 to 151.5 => 43.02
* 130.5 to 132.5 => 103.8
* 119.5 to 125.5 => 126.1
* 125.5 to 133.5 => 116.6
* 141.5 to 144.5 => 48.71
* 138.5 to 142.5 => 66.53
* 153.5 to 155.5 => 59.61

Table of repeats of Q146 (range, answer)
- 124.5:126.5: 116.6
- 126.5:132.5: 100.6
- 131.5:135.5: 89.02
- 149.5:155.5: 39.92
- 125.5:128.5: 108.6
